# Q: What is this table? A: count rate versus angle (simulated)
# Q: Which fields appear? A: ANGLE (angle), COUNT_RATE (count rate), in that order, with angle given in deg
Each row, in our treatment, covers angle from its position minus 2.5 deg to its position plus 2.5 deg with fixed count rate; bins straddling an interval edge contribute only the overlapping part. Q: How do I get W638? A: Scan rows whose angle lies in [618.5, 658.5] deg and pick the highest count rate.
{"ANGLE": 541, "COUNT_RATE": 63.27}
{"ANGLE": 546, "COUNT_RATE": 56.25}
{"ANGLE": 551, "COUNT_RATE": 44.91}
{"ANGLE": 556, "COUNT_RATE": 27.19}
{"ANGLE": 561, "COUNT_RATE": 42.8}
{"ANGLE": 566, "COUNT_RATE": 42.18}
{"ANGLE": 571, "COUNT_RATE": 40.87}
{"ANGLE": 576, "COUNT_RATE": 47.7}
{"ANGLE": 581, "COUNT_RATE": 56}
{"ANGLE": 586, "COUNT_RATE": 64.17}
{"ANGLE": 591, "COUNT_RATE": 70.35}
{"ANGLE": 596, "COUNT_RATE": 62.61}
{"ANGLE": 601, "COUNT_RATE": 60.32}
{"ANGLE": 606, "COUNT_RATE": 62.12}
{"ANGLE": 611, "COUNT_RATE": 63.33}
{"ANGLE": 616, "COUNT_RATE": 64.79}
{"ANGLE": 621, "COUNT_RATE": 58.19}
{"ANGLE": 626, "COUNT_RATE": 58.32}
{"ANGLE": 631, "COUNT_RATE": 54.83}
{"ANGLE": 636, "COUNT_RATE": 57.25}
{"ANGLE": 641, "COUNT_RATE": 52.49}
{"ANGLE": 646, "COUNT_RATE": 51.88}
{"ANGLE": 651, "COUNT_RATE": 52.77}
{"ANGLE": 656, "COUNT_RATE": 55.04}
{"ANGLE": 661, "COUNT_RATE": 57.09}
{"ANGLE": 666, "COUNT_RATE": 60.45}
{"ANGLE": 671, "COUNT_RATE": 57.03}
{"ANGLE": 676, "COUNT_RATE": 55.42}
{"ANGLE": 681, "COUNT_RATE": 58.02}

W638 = 58.32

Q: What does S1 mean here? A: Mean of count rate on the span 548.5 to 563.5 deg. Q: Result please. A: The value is 38.3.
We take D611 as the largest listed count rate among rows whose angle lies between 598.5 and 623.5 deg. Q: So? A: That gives 64.79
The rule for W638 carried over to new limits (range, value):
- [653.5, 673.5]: 60.45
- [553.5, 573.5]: 42.8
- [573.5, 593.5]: 70.35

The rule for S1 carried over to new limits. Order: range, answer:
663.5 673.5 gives 58.7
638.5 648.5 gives 52.2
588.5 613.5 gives 63.7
